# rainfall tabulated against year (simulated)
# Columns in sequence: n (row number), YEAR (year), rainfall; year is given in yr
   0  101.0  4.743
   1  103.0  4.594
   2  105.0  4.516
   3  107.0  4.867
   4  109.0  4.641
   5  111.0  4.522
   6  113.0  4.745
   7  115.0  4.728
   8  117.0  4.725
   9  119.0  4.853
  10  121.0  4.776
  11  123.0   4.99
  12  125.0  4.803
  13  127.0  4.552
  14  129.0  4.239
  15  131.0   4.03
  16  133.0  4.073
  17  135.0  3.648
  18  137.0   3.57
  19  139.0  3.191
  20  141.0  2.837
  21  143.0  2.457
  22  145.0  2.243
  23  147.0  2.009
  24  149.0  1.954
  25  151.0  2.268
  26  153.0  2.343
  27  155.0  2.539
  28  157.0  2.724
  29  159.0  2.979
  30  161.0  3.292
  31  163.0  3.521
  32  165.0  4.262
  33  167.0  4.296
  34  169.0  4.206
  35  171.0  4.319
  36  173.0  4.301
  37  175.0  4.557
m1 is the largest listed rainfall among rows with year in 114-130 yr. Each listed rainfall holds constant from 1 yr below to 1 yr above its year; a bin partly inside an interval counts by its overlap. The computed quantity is 4.99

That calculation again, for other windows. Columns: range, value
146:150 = 2.009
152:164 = 3.521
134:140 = 3.648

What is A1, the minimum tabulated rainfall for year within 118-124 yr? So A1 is 4.776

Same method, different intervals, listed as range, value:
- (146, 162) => 1.954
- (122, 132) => 4.03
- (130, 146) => 2.243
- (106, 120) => 4.522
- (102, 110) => 4.516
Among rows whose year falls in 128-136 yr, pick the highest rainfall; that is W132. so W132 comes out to 4.239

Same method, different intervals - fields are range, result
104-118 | 4.867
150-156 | 2.539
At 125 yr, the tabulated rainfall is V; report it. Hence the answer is 4.803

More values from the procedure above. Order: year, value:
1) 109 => 4.641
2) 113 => 4.745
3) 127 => 4.552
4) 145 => 2.243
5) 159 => 2.979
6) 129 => 4.239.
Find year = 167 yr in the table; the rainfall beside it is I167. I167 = 4.296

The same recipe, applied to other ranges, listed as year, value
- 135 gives 3.648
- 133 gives 4.073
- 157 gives 2.724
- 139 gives 3.191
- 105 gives 4.516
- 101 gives 4.743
